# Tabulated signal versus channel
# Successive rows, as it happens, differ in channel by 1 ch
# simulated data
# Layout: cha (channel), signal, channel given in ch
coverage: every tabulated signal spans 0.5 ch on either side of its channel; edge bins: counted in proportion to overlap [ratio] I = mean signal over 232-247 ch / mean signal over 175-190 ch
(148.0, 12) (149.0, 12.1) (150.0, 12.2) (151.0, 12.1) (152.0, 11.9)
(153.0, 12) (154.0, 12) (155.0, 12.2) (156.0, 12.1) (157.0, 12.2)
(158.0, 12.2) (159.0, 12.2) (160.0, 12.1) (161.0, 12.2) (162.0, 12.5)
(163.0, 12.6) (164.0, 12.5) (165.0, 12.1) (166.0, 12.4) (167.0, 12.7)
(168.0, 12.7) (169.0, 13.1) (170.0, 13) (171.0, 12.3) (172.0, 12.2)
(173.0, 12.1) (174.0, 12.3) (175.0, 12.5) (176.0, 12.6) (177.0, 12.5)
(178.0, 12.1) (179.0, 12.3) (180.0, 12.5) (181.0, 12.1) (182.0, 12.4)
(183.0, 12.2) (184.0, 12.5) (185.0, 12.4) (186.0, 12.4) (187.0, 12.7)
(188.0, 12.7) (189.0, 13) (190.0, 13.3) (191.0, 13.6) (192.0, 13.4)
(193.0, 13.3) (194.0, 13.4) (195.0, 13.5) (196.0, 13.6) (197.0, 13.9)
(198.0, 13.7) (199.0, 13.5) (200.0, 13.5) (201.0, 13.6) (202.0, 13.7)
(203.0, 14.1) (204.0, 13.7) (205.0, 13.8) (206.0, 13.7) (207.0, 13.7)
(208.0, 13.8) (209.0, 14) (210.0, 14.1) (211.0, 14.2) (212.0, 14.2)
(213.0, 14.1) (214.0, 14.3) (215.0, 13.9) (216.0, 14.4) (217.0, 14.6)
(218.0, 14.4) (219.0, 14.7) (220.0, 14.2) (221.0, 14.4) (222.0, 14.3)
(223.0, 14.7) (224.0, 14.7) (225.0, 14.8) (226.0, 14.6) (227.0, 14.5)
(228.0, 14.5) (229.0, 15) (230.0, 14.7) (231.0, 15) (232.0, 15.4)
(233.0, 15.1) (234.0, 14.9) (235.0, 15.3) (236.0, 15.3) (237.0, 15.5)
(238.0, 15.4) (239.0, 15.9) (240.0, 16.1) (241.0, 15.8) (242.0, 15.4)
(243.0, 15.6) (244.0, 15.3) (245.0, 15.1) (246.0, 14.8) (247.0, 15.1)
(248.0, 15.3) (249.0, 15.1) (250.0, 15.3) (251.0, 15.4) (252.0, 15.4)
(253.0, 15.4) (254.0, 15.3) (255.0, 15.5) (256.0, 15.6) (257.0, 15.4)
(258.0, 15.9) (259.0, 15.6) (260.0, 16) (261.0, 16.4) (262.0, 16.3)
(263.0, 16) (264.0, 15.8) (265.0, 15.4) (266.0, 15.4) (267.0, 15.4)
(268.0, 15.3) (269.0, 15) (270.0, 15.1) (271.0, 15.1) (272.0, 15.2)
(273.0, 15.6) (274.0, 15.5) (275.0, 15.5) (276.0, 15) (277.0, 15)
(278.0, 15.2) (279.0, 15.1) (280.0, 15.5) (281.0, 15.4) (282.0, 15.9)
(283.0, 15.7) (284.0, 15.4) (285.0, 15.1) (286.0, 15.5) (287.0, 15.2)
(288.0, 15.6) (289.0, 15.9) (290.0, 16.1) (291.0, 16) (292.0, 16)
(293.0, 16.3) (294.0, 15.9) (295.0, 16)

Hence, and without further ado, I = 1.23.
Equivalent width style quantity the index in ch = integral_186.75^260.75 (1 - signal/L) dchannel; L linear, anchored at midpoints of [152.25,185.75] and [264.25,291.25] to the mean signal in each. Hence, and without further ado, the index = -3.5 ch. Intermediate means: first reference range 12.4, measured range 14.6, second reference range 15.4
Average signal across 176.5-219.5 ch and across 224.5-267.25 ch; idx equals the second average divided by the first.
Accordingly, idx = 1.14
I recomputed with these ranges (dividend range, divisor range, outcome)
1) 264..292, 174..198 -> 1.20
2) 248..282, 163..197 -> 1.22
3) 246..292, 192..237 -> 1.09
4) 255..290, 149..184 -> 1.26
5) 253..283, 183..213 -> 1.15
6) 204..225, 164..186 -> 1.14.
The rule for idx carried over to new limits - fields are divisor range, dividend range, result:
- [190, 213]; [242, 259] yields 1.12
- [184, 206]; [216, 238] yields 1.11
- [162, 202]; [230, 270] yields 1.21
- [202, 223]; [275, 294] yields 1.10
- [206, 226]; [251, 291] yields 1.09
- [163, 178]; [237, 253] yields 1.23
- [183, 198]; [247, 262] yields 1.19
